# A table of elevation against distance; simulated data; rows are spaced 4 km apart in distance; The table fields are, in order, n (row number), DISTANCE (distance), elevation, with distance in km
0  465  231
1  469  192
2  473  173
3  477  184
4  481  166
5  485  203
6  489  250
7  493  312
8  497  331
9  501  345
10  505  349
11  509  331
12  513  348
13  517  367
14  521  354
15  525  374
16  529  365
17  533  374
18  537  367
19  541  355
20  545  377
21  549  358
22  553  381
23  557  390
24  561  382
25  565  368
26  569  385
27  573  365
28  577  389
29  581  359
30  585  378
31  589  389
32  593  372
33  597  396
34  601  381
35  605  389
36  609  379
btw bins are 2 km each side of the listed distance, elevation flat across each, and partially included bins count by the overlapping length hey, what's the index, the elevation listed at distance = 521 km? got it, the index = 354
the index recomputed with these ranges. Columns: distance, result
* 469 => 192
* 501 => 345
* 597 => 396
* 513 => 348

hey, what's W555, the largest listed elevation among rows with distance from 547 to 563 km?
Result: 390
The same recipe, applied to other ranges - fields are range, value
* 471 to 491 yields 250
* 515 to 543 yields 374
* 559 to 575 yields 385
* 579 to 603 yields 396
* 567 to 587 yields 389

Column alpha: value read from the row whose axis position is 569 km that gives 385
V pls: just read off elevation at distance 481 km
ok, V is 166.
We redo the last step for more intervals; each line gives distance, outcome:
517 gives 367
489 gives 250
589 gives 389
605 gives 389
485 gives 203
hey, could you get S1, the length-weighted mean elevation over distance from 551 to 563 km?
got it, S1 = 384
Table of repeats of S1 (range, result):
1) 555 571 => 381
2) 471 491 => 195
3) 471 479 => 178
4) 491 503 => 329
